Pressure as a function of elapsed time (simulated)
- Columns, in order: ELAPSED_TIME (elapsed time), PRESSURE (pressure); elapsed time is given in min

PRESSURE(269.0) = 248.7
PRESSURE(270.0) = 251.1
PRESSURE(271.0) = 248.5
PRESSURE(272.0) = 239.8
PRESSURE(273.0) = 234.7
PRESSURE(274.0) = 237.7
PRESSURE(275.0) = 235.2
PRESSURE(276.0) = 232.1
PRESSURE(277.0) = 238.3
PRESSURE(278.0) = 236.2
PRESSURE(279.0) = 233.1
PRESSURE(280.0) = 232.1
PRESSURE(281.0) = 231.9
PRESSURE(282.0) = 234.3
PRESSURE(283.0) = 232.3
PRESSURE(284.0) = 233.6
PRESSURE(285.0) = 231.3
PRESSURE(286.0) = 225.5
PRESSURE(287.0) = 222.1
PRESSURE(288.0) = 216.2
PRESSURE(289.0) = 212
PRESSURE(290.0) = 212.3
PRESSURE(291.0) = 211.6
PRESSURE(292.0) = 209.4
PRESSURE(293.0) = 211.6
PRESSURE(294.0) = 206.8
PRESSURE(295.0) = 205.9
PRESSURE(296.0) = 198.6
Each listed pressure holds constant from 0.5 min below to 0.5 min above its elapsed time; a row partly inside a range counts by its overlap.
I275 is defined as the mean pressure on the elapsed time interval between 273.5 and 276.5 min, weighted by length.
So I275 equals 235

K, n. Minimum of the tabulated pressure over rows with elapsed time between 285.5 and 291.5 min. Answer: 211.6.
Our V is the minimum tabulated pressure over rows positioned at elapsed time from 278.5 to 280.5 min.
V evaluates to 232.1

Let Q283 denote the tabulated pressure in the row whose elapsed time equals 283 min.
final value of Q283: 232.3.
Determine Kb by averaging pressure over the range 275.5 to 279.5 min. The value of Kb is 235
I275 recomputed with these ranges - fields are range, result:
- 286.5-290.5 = 216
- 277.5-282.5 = 234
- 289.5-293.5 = 211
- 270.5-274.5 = 240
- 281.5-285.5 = 233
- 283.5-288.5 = 226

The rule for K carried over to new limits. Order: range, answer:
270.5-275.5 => 234.7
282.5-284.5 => 232.3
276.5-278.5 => 236.2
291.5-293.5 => 209.4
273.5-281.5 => 231.9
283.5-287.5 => 222.1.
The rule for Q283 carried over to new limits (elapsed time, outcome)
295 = 205.9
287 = 222.1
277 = 238.3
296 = 198.6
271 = 248.5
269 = 248.7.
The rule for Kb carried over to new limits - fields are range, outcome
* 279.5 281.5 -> 232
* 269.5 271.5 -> 250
